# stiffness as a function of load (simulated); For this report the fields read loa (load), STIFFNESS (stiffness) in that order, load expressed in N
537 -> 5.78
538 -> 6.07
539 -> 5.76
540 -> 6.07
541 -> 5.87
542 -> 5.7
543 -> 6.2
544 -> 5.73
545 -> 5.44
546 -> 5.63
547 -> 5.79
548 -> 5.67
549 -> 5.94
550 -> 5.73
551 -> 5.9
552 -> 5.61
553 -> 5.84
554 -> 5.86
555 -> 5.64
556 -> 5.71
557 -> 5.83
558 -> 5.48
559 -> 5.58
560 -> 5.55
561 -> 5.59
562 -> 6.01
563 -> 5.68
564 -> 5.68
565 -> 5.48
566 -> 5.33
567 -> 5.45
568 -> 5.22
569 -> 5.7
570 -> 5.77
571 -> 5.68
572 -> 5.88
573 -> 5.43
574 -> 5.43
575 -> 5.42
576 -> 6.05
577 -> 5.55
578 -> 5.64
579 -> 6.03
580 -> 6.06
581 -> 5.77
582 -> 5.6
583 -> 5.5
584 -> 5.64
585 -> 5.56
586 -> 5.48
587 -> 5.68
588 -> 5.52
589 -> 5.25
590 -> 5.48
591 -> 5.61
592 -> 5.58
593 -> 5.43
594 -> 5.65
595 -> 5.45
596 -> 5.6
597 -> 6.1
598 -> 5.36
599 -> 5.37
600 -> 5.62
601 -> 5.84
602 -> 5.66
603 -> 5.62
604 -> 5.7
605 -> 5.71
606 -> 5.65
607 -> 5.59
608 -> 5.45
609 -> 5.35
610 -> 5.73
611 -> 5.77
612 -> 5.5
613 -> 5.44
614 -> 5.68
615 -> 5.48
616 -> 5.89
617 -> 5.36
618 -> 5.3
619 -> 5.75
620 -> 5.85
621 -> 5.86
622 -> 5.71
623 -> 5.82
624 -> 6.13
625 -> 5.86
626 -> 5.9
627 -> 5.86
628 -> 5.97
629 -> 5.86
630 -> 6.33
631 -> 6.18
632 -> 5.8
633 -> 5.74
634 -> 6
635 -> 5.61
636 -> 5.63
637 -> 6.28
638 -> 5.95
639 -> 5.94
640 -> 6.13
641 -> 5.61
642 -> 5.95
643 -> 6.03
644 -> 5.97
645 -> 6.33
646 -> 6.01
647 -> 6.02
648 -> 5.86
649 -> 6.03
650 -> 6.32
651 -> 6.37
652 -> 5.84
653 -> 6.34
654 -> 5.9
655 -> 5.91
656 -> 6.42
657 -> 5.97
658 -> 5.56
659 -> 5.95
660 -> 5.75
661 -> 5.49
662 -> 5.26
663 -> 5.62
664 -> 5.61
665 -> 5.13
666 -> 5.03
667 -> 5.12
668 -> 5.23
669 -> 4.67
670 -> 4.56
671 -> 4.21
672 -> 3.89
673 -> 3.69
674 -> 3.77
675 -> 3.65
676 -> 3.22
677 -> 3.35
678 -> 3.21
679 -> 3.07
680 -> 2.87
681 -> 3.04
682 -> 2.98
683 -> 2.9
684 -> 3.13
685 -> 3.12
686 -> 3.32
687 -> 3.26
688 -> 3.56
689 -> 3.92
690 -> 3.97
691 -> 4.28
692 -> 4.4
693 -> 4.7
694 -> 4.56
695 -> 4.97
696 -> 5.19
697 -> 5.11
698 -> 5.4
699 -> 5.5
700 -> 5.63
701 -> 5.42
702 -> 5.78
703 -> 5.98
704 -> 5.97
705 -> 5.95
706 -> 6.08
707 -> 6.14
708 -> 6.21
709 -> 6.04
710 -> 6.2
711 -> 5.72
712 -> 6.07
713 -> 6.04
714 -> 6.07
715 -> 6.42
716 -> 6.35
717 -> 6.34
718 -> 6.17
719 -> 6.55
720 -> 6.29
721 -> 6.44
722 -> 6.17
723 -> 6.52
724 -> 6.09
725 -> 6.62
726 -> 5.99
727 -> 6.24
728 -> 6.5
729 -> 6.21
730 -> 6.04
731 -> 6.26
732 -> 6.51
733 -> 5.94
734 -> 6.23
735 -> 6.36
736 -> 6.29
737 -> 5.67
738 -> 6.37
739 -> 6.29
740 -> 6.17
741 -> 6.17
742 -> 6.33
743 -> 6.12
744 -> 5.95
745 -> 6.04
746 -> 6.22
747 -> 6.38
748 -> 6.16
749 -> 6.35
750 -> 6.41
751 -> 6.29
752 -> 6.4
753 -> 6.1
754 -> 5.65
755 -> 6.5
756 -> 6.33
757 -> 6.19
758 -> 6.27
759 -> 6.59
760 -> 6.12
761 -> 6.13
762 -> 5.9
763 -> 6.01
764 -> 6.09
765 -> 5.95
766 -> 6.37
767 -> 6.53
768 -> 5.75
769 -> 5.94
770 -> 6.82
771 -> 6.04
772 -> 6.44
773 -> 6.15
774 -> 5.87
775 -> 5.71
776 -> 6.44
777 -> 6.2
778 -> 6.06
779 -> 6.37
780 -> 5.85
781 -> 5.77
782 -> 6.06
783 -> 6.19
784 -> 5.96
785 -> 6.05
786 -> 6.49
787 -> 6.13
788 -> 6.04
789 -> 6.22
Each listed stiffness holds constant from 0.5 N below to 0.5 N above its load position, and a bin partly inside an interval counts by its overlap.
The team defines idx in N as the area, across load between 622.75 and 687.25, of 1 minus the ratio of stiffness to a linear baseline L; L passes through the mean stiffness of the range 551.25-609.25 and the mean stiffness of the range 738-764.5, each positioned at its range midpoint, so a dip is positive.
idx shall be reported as 7.7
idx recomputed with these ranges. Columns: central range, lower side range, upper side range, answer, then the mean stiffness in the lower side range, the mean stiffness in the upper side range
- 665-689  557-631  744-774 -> 8.9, 5.66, 6.2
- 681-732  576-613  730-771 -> 5.4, 5.62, 6.2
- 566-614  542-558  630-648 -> 2.0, 5.76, 5.96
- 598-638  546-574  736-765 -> 0.6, 5.66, 6.18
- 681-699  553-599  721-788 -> 5.8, 5.62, 6.19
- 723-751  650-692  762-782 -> -3.4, 4.51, 6.12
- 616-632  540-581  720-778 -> 0.1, 5.7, 6.21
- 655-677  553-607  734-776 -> 3.6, 5.63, 6.18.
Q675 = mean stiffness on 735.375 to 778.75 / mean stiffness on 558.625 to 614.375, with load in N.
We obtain 1.10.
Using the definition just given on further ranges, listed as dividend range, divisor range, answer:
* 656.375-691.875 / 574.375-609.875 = 0.75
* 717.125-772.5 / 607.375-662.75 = 1.06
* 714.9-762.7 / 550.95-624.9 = 1.11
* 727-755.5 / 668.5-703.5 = 1.51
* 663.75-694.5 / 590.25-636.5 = 0.68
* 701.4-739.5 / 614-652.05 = 1.05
